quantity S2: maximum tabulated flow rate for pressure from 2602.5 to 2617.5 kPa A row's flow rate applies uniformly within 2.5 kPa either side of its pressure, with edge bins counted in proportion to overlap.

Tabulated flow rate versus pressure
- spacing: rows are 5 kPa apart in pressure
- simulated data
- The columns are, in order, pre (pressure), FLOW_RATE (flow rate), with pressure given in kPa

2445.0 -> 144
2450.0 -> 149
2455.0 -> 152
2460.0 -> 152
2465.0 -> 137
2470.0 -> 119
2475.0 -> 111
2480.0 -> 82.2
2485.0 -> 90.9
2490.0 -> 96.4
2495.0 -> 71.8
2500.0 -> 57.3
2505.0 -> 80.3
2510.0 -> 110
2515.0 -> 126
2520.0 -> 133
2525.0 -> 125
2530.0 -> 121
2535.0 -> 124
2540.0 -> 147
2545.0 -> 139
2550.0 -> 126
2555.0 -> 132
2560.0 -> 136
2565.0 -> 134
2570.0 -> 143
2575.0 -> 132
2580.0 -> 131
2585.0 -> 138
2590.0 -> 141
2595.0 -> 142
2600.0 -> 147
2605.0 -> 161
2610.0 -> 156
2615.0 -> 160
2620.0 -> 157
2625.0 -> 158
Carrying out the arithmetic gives 161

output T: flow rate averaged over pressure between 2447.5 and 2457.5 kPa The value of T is 150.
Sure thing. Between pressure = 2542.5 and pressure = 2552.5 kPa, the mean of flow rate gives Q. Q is 132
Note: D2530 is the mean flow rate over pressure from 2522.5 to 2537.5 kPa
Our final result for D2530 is 123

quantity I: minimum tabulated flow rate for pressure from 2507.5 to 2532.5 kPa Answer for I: 110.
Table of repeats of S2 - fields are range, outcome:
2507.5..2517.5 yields 126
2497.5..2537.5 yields 133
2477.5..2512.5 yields 110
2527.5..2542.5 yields 147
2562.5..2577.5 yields 143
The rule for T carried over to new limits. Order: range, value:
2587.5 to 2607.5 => 148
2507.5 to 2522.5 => 123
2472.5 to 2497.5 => 90.5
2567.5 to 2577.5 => 138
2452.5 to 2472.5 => 140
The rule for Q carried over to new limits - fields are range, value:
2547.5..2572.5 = 134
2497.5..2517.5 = 93.4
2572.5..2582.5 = 132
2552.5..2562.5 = 134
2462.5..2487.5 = 108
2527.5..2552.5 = 131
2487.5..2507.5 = 76.5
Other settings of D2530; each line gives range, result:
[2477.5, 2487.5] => 86.5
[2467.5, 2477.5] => 115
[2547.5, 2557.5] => 129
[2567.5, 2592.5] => 137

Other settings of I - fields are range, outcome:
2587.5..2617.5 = 141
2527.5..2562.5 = 121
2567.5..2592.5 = 131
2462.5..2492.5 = 82.2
